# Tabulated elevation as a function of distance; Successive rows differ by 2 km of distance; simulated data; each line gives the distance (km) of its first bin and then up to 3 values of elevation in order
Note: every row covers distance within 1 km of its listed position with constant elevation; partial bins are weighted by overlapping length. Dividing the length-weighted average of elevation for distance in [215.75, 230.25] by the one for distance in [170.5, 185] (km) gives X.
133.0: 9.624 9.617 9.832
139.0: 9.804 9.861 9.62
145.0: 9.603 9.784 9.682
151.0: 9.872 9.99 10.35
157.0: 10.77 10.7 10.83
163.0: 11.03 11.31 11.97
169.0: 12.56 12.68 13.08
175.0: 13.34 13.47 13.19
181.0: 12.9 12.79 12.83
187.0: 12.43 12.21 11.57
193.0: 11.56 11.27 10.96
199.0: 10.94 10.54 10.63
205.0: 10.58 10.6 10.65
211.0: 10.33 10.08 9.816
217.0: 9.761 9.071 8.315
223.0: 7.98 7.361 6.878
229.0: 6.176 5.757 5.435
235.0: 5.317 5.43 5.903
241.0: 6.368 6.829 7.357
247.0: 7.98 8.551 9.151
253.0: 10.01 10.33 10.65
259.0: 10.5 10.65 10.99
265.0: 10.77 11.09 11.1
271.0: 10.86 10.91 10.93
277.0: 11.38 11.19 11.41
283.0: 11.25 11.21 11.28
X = 0.61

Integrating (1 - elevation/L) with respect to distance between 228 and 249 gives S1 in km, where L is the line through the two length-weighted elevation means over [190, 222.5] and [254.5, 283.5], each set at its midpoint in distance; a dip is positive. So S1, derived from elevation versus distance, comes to 8.5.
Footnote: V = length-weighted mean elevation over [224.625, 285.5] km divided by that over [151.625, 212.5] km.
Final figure 0.8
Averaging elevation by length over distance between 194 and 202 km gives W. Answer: 10.9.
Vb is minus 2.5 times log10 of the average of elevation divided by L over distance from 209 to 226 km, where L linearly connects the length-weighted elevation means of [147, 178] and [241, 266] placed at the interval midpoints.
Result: 0.11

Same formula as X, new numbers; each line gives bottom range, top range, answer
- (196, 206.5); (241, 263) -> 0.85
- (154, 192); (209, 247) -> 0.62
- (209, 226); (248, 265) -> 1.10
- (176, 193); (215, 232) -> 0.62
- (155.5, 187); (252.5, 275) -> 0.88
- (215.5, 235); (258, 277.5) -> 1.48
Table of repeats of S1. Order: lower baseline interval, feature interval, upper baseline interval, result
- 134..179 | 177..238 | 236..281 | 2.72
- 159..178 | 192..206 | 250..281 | 0.95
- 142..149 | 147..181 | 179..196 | -2.19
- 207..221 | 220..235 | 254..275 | 5.00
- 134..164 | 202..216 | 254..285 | 0.17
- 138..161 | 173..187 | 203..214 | -3.80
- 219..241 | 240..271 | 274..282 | -1.46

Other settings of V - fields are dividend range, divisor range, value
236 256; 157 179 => 0.64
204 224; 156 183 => 0.80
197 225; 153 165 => 0.92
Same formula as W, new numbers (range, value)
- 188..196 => 11.7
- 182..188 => 12.7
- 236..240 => 5.67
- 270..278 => 11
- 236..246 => 6.38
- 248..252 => 8.85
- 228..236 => 5.67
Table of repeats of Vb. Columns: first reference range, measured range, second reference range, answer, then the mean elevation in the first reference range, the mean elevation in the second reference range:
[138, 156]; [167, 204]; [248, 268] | -0.214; 9.84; 10.3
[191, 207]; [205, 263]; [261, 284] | 0.291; 10.9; 11.1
